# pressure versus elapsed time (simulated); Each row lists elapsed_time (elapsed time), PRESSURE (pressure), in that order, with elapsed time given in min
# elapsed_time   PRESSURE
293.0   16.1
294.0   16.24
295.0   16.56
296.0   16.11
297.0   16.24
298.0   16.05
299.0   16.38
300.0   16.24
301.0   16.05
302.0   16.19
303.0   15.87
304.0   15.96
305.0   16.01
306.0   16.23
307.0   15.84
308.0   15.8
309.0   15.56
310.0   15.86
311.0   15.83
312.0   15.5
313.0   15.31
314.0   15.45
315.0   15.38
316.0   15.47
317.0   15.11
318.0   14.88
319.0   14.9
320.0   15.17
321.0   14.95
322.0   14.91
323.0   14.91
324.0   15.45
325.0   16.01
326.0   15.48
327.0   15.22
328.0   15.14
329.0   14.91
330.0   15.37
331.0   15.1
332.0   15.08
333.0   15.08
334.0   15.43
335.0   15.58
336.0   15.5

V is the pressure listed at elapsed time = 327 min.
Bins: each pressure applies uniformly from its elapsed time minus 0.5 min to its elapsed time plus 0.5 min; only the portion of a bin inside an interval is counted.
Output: 15.22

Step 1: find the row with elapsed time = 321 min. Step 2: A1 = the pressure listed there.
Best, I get 14.95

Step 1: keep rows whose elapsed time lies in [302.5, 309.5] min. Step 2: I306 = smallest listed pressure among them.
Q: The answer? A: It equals 15.56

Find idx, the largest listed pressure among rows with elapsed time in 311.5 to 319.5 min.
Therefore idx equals 15.5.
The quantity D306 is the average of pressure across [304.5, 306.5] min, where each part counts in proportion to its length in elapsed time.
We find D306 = 16.1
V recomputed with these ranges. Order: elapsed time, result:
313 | 15.31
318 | 14.88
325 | 16.01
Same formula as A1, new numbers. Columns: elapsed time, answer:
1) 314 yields 15.45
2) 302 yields 16.19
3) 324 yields 15.45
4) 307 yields 15.84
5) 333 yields 15.08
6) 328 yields 15.14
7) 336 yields 15.5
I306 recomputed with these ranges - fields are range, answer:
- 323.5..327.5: 15.22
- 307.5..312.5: 15.5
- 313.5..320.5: 14.88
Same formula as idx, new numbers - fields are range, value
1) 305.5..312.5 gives 16.23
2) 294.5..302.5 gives 16.56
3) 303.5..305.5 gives 16.01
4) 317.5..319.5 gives 14.9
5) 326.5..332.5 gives 15.37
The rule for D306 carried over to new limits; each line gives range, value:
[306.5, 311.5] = 15.8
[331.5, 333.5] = 15.1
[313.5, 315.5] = 15.4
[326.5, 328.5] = 15.2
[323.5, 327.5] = 15.5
